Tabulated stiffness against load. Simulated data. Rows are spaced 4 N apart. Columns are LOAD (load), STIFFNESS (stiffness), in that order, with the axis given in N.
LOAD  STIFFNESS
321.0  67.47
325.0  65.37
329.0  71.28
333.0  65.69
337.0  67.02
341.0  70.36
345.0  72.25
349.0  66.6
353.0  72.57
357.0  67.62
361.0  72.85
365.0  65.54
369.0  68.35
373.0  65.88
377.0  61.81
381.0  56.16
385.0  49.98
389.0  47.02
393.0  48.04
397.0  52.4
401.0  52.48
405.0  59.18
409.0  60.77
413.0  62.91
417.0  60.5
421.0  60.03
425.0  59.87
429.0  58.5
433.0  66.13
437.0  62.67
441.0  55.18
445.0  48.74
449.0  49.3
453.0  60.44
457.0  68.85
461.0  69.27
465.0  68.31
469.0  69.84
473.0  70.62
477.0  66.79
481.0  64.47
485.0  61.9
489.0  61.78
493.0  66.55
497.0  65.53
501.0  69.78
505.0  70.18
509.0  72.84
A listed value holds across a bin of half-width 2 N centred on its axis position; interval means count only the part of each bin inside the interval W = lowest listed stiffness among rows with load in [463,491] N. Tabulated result 61.78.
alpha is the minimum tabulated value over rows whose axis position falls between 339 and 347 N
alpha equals 70.36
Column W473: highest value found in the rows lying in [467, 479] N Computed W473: 70.62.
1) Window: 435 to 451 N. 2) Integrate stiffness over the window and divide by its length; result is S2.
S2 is 54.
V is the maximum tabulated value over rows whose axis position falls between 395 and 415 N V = 62.91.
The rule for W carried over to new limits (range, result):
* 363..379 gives 61.81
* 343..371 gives 65.54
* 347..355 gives 66.6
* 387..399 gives 47.02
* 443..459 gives 48.74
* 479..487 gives 61.9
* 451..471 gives 60.44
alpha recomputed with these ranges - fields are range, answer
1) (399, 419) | 52.48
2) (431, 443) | 55.18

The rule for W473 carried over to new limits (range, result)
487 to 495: 66.55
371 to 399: 65.88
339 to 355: 72.57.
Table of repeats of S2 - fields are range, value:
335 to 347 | 69.9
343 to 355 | 70.5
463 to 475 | 69.6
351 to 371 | 69.4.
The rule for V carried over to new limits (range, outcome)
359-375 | 72.85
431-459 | 68.85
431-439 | 66.13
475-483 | 66.79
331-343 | 70.36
